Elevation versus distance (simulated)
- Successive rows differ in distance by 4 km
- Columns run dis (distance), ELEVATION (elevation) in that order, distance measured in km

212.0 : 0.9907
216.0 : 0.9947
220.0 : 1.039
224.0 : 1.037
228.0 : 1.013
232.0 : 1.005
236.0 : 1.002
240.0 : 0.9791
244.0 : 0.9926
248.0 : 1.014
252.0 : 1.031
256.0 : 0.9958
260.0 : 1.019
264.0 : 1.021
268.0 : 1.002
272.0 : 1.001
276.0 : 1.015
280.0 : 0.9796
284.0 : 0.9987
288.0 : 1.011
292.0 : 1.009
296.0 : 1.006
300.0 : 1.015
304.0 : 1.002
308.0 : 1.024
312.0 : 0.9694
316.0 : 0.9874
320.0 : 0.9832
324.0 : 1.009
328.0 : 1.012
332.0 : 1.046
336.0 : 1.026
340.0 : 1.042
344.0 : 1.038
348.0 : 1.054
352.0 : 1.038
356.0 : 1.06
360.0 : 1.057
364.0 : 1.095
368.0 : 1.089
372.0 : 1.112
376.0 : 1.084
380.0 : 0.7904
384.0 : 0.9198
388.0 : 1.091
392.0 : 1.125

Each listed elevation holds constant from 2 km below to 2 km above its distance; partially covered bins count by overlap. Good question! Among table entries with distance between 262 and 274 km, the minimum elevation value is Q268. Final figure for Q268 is 1.001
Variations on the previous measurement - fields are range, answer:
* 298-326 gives 0.9694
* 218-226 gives 1.037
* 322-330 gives 1.009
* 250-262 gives 0.9958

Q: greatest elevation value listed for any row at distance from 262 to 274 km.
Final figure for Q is 1.021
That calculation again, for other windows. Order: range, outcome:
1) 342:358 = 1.06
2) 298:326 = 1.024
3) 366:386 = 1.112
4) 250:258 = 1.031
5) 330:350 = 1.054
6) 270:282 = 1.015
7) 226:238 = 1.013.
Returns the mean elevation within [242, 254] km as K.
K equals 1.01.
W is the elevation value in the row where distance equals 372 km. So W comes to 1.112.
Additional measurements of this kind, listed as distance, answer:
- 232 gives 1.005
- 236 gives 1.002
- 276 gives 1.015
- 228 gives 1.013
